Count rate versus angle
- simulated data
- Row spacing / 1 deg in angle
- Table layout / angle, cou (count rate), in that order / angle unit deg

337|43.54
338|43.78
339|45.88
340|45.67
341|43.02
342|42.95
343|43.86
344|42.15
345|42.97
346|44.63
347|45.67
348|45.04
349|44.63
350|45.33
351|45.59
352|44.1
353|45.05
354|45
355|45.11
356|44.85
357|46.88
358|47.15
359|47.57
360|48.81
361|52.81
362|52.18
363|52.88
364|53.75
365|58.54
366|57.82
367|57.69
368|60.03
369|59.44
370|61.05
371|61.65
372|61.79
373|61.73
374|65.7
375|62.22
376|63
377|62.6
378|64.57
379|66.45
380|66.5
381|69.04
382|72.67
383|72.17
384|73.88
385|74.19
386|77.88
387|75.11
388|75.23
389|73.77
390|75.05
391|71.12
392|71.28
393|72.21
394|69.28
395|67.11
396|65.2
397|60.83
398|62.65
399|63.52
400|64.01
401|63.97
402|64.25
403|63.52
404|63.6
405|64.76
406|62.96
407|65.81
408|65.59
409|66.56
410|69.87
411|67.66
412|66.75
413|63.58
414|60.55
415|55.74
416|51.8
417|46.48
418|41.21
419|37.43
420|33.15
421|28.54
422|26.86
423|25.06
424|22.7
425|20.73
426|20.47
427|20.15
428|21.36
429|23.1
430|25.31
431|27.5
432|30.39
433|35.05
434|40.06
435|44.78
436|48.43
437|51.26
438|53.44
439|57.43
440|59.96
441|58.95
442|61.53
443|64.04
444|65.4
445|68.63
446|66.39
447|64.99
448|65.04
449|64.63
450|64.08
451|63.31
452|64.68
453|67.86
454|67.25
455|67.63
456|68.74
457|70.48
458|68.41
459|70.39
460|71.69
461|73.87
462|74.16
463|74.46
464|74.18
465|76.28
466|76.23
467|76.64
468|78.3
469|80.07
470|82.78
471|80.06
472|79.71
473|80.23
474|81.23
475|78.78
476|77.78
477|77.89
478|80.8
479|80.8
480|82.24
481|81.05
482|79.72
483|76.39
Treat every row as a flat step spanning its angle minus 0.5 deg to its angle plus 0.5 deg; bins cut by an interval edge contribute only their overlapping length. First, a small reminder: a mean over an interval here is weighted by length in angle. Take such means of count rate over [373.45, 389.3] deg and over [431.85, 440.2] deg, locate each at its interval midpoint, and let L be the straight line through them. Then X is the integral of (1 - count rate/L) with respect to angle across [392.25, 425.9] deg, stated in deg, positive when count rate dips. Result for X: 2.2 deg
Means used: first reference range 69.6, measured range 55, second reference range 47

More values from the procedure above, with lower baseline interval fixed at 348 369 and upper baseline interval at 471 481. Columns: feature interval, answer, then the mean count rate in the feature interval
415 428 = 6.71 deg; 31.8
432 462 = 4.73 deg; 61.4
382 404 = -4.02 deg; 69.3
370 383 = -2.48 deg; 65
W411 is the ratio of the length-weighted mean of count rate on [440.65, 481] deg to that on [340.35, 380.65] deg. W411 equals 1.4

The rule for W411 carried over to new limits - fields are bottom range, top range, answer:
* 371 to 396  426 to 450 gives 0.70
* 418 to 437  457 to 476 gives 2.51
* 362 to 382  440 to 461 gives 1.08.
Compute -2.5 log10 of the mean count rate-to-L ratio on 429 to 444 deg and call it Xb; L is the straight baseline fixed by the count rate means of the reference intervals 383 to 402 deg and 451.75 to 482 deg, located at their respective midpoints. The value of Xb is 0.49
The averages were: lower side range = 69.7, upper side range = 75.6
